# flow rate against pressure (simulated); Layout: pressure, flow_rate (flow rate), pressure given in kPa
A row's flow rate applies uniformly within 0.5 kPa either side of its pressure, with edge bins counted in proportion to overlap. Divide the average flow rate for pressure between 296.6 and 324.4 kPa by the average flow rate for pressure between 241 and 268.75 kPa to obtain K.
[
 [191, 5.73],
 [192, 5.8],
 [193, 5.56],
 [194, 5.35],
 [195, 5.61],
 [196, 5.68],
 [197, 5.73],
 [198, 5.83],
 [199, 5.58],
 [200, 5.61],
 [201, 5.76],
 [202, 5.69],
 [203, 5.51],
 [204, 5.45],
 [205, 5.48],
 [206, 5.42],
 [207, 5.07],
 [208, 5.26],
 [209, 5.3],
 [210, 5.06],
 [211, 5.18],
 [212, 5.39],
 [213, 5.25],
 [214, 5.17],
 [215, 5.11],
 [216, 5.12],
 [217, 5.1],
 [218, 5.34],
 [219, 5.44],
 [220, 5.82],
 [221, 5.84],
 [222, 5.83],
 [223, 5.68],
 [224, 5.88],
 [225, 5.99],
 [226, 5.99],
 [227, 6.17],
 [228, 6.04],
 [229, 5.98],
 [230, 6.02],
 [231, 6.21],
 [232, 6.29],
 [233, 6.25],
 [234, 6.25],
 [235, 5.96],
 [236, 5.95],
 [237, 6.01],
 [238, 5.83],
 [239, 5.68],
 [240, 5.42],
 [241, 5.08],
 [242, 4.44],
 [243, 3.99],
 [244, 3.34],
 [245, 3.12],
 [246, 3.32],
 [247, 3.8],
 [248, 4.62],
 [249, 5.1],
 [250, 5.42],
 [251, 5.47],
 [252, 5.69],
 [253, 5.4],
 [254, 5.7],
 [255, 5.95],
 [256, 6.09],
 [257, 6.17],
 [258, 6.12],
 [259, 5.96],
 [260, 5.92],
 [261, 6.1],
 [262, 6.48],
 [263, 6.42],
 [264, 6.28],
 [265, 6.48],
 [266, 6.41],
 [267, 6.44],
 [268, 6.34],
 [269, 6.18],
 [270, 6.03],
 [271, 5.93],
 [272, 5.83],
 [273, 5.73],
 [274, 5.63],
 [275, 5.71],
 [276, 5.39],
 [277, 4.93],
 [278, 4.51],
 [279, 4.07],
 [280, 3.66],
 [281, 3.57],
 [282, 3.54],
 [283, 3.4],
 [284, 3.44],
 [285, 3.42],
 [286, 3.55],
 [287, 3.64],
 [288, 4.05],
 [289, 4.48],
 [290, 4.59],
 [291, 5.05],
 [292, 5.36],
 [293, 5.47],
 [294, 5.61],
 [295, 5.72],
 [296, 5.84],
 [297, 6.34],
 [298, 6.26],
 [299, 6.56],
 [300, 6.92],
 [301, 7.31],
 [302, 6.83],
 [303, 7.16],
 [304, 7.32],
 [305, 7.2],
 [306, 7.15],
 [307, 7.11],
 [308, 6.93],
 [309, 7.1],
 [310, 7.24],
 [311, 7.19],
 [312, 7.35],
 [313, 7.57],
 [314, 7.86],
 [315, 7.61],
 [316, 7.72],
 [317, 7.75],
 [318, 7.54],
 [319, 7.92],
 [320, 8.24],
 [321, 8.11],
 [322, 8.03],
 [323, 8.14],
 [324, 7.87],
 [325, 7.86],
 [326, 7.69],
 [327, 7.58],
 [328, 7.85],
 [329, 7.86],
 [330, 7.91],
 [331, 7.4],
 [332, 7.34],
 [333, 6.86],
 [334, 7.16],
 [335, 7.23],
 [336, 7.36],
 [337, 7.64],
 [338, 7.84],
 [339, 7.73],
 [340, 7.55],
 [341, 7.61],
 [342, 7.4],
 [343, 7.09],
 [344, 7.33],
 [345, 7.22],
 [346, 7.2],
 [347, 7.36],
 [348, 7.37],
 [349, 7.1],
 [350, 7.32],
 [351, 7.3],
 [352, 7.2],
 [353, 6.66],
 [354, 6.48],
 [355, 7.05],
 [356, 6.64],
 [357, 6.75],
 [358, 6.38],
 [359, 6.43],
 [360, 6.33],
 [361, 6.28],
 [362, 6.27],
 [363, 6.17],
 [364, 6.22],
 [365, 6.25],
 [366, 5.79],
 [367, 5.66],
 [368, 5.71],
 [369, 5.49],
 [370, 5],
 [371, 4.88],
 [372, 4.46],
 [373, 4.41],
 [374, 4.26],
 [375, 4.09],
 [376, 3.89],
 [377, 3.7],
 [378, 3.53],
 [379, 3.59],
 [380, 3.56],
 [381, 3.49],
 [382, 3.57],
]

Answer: 1.36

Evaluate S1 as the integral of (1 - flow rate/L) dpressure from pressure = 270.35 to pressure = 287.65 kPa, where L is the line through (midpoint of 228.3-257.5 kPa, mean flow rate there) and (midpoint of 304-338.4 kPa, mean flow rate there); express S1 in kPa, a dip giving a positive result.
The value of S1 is 5.1 kPa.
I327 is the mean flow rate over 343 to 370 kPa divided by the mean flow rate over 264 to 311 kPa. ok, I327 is 1.17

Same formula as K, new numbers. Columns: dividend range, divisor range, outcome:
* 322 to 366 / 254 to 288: 1.35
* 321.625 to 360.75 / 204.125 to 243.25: 1.31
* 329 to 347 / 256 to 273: 1.20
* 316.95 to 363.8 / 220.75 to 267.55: 1.30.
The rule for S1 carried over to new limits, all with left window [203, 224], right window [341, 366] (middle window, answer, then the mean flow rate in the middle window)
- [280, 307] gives 3.67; 5.38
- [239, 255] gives 2.78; 4.73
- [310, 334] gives -4.40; 7.69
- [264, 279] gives 0.48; 5.78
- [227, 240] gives -1.01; 6.02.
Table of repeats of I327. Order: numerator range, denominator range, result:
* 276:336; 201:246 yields 1.17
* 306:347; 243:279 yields 1.37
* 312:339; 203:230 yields 1.39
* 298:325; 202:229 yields 1.35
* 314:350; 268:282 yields 1.47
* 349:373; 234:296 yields 1.19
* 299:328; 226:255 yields 1.41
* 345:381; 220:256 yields 1.06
